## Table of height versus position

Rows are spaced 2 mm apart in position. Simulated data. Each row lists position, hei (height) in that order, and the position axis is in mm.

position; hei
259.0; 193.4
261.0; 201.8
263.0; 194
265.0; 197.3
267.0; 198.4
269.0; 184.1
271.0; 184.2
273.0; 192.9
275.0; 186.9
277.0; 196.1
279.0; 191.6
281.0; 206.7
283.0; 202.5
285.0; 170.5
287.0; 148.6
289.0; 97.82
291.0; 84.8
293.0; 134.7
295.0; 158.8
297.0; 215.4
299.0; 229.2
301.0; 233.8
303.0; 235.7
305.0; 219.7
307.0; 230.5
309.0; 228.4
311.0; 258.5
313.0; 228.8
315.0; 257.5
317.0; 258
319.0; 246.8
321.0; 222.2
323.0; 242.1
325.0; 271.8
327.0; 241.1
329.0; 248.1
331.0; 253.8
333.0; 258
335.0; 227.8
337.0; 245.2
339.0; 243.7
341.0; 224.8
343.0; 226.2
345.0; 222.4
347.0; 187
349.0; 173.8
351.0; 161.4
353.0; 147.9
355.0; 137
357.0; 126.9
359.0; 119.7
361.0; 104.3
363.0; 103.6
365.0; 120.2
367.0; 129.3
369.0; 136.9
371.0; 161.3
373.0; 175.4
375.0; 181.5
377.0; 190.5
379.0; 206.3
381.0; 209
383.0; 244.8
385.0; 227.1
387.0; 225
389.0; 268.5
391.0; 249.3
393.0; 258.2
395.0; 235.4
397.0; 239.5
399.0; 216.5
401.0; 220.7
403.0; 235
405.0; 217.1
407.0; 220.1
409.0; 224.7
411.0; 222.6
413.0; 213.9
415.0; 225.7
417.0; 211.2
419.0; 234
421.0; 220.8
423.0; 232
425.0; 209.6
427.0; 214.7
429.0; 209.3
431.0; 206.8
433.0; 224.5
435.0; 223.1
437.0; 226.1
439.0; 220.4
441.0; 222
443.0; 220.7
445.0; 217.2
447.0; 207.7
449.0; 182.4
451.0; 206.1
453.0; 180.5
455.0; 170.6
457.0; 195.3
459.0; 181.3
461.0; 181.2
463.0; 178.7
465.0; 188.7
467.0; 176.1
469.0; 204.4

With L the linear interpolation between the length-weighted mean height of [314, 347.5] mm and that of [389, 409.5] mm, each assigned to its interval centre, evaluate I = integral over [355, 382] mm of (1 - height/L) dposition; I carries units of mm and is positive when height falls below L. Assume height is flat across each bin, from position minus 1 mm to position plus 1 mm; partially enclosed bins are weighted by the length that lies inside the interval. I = 9.81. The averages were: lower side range 241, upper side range 234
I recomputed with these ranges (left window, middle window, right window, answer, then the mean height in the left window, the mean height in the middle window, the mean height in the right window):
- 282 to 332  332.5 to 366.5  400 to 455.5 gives 5.9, 213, 176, 215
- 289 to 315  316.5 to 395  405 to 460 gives 1.7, 203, 202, 212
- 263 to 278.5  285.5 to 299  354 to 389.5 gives 2.8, 192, 148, 169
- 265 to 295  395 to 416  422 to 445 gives -1.4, 171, 224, 219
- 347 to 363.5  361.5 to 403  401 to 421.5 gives -4.2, 138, 200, 222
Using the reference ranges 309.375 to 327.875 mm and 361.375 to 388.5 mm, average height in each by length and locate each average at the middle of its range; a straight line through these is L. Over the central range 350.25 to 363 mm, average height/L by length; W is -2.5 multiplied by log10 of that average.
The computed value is 0.47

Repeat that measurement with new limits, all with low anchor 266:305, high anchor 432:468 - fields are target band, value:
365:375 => 0.261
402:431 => -0.124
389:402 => -0.225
